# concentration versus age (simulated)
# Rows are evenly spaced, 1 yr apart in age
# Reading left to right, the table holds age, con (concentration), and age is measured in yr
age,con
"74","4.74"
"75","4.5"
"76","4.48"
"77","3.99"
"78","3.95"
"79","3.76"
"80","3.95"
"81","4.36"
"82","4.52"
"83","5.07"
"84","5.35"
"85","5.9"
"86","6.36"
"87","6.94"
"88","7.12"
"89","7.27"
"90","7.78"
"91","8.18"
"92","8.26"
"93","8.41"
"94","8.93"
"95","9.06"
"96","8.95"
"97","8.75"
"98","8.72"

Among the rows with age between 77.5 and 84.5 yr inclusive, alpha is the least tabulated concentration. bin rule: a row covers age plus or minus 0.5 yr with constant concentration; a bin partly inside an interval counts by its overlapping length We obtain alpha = 3.76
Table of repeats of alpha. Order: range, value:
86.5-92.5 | 6.94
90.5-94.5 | 8.18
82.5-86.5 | 5.07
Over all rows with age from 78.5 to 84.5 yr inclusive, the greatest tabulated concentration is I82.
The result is 5.35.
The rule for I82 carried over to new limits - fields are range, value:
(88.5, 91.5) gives 8.18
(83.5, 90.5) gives 7.78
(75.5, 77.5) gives 4.48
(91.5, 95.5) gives 9.06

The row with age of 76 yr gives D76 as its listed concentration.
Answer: 4.48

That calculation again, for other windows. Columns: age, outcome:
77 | 3.99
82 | 4.52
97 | 8.75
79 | 3.76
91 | 8.18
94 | 8.93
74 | 4.74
